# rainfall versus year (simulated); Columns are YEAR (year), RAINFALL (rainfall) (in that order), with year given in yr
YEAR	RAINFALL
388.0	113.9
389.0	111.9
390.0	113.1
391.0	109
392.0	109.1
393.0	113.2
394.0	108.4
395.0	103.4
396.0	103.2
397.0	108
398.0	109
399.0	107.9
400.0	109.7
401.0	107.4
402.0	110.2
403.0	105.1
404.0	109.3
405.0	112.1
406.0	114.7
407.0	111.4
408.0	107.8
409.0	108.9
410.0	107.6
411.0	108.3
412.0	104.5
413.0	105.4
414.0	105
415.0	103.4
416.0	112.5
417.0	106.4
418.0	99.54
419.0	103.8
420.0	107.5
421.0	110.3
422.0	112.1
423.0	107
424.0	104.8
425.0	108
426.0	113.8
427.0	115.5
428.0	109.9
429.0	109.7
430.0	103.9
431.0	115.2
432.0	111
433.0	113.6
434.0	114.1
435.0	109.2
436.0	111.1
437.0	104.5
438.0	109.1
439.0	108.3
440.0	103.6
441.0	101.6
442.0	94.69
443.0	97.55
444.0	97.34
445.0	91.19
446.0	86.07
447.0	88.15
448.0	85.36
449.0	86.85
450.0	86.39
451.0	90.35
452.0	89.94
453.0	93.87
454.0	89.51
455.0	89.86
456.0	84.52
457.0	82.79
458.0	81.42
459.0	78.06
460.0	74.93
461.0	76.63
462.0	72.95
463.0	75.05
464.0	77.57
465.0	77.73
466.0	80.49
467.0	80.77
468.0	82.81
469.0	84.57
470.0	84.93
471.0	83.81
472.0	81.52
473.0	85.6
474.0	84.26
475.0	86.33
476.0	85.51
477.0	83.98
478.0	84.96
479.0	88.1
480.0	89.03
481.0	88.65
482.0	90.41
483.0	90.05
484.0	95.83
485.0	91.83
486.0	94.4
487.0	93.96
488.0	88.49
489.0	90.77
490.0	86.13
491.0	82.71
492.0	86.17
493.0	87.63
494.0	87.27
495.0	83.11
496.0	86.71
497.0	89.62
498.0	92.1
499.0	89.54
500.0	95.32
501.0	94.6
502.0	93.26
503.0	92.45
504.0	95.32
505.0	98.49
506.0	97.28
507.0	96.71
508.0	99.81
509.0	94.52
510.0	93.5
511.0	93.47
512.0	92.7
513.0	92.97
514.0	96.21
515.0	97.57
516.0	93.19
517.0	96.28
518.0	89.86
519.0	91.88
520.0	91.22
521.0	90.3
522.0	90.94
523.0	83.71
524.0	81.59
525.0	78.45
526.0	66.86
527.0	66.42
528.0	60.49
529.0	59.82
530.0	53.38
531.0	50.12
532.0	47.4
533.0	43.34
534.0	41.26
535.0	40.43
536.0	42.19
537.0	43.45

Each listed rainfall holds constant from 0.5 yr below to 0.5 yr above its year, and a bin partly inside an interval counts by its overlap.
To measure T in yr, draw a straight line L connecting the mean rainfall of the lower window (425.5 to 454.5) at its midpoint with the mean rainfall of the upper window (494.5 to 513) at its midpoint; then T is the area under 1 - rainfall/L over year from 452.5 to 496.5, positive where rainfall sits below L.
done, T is 5.3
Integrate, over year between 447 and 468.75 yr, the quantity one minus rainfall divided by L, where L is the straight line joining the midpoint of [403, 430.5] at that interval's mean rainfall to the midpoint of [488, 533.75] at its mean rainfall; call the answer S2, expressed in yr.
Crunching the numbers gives 3.3 yr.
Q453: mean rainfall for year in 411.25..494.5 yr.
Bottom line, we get 94.2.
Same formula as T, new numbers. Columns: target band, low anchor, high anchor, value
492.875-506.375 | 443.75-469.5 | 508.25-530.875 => -1.2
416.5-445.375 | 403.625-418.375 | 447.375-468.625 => -2.9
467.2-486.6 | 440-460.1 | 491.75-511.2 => 0.8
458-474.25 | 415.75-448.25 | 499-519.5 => 3.3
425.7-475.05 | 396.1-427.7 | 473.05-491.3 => 2.6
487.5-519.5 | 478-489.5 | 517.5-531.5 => -3.5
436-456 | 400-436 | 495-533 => 1.5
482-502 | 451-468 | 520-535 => -4.3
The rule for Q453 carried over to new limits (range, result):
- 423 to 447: 105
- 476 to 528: 89.6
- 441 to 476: 85.1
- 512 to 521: 93.4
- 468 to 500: 87.7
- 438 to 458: 92.2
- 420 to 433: 110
